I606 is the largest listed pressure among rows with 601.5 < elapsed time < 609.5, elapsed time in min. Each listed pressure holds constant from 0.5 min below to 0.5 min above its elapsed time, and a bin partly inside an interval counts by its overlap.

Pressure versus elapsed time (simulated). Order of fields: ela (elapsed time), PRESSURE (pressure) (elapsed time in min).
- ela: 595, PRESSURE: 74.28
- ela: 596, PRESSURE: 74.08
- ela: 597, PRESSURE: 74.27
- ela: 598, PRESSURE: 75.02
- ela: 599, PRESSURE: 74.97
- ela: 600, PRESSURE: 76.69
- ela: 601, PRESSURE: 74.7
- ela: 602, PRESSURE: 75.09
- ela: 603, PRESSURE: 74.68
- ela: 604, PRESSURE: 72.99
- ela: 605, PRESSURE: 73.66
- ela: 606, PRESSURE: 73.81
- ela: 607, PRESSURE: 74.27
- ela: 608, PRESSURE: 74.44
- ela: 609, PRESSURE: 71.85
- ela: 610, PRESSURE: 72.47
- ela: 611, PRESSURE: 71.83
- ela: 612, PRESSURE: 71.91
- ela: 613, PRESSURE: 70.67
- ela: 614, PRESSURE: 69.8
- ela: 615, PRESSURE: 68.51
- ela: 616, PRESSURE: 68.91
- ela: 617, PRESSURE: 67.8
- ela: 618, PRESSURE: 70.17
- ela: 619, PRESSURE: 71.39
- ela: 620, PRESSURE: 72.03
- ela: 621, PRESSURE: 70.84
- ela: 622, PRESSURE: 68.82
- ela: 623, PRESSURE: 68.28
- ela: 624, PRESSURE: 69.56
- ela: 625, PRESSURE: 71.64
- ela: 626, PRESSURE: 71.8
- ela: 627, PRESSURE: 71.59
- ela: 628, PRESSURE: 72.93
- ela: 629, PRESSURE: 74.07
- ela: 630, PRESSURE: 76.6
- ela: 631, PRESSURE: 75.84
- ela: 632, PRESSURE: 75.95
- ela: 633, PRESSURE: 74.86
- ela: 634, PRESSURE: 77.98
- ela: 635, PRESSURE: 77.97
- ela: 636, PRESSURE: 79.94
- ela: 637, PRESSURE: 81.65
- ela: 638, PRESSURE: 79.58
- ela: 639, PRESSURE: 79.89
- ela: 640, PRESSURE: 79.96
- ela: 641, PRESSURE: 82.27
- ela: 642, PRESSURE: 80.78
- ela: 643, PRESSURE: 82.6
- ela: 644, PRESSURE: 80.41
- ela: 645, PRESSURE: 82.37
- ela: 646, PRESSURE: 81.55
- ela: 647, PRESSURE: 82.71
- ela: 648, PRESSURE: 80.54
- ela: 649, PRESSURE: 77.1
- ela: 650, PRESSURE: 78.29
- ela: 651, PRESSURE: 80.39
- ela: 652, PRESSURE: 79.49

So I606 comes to 75.09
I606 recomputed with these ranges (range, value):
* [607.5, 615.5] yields 74.44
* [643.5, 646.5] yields 82.37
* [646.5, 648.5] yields 82.71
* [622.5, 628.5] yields 72.93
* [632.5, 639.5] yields 81.65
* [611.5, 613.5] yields 71.91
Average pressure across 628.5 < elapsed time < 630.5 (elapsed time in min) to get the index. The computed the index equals 75.3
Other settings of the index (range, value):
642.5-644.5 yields 81.5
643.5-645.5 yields 81.4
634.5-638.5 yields 79.8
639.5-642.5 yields 81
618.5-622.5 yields 70.8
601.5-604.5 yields 74.3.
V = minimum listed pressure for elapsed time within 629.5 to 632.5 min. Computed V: 75.84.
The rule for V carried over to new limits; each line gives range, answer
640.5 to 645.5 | 80.41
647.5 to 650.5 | 77.1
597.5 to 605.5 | 72.99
